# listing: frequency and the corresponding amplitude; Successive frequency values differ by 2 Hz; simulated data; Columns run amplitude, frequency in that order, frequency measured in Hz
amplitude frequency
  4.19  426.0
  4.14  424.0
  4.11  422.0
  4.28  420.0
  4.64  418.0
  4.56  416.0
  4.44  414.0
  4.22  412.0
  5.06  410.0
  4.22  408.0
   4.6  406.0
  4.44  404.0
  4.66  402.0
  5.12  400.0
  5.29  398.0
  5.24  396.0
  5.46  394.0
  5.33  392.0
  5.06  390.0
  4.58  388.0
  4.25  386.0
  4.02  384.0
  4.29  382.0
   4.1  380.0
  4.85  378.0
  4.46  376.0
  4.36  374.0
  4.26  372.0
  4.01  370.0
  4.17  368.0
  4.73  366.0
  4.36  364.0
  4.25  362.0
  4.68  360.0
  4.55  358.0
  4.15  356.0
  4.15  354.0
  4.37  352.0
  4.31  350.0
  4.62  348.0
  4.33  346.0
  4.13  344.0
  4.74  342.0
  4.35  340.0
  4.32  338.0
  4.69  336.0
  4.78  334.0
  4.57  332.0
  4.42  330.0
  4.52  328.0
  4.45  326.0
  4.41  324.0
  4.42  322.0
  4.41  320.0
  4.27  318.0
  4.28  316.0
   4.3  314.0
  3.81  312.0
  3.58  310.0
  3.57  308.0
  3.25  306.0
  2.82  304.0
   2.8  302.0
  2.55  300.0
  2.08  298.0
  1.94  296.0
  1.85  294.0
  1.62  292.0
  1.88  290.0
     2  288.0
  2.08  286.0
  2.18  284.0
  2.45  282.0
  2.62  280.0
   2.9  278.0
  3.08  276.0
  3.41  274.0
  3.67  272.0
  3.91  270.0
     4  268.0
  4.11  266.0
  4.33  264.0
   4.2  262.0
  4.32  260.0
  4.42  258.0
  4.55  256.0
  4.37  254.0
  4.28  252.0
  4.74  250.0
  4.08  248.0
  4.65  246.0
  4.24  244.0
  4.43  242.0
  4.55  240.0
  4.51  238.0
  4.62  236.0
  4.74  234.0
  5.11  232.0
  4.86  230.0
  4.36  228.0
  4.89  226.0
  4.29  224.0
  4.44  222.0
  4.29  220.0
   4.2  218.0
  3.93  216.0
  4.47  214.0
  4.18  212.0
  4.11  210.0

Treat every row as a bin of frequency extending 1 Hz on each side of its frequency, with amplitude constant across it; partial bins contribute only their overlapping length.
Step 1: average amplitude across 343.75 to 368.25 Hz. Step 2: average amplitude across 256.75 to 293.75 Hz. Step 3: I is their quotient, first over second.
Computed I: 1.39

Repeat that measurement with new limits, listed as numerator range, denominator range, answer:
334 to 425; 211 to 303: 1.21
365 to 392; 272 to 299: 1.87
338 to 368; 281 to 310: 1.83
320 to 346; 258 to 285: 1.27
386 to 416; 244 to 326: 1.38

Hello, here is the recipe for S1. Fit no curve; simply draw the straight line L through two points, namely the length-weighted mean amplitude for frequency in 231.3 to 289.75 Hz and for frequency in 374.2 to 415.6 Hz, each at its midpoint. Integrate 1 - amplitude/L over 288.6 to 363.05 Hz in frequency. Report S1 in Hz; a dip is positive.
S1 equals 7.7 Hz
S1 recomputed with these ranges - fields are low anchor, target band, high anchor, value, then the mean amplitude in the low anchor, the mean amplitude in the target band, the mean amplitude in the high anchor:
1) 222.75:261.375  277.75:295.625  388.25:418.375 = 9.6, 4.52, 2.14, 4.82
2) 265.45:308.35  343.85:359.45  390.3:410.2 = -1.4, 2.74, 4.35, 4.94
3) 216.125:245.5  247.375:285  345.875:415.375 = 6.3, 4.52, 3.77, 4.55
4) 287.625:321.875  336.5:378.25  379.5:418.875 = -4.5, 3.06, 4.38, 4.69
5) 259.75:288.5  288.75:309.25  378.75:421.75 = 6.4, 3.28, 2.44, 4.65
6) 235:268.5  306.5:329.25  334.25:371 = 1.2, 4.38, 4.17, 4.39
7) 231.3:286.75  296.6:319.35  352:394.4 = 4.3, 3.95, 3.38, 4.46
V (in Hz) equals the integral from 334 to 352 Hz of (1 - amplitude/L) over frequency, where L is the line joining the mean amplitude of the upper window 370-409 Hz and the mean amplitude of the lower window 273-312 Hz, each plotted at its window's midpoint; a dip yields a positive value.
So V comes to -3.9 Hz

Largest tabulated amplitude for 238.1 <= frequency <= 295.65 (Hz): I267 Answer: 4.74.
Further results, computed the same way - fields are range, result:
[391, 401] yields 5.46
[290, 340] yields 4.78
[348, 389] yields 4.85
